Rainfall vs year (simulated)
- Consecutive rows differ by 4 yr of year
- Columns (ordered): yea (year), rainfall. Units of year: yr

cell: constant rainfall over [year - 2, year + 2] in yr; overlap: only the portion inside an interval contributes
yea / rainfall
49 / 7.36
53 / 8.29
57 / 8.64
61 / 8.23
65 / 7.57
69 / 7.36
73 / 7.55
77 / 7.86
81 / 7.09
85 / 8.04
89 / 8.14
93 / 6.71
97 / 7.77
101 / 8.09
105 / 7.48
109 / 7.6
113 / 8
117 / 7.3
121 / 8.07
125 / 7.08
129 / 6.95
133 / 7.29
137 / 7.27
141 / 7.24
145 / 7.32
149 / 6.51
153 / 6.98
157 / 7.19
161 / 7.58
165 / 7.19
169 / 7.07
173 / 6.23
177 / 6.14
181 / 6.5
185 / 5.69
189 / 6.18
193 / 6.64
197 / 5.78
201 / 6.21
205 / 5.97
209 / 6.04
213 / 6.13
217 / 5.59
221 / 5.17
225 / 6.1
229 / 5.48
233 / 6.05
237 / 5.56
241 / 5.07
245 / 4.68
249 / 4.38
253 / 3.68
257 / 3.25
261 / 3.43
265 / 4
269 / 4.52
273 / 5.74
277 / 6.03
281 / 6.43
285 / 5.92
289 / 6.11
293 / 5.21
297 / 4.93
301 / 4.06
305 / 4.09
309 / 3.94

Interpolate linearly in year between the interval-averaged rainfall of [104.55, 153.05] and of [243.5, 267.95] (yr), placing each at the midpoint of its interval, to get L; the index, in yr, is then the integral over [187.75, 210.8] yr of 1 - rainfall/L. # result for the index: -3.01 yr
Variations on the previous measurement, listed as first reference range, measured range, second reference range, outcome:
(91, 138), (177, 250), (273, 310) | 5.57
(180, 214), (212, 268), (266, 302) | 8.98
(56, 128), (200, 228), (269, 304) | 1.88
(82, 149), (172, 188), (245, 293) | 0.63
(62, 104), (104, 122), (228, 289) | -1.27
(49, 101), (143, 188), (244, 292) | -2.41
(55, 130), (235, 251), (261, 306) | 2.12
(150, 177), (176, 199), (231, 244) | 1.15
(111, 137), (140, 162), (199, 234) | -0.45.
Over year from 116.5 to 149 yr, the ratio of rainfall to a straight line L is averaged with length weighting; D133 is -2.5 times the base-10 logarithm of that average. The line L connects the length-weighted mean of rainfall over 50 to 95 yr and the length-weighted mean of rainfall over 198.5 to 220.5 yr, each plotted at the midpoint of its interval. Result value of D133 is -0.05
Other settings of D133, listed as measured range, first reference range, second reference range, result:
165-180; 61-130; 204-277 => -0.05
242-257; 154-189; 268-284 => 0.40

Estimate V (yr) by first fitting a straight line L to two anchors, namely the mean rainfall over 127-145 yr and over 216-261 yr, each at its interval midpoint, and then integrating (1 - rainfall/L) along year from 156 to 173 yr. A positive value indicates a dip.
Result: -1.48 yr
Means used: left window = 7.2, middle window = 7.14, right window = 4.92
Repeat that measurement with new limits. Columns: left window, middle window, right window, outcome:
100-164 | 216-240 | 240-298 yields -0.06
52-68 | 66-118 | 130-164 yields 0.99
